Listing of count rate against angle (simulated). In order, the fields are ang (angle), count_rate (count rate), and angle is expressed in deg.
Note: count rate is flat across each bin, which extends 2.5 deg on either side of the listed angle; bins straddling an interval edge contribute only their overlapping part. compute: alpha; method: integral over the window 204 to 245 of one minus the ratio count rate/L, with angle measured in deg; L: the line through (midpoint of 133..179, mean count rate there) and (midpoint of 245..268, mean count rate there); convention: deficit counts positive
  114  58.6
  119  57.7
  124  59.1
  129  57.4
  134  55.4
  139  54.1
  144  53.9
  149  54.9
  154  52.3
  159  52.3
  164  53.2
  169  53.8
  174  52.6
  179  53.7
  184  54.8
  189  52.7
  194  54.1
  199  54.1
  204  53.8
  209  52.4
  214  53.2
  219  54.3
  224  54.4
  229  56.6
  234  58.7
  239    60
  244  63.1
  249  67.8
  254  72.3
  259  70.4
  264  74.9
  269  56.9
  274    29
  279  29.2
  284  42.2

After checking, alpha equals 5.4 deg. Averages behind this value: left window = 53.6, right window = 69.9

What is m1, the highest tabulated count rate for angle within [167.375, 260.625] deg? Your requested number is 72.3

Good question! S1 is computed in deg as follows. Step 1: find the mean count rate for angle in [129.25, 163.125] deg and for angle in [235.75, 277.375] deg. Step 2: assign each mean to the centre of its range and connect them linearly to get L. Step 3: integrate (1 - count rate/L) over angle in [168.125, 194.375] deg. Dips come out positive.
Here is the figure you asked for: 1.3 deg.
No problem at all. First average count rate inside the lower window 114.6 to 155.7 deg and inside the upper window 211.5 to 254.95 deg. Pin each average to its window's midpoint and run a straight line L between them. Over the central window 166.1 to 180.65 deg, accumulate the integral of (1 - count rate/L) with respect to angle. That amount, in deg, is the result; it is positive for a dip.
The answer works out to 1.0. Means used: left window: 55.8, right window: 59.6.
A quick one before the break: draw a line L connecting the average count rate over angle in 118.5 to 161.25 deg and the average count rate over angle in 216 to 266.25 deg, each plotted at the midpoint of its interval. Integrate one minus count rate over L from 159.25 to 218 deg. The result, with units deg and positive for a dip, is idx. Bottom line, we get 5.5 deg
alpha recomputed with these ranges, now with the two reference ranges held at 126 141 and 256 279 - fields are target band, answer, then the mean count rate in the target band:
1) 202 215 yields 0.5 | 53.1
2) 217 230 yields 0.1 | 55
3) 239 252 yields -2.2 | 64.7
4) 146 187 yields 1.6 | 53.4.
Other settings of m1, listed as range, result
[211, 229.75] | 56.6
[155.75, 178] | 53.8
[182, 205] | 54.8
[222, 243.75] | 60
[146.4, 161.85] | 54.9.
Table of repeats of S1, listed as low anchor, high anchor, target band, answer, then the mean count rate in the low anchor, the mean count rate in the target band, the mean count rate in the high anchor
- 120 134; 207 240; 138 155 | 1.0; 57.7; 53.9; 55.5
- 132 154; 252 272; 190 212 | 2.6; 54.3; 53.5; 67.5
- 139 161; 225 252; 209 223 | 1.3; 53.5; 53.6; 61.1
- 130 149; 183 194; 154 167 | 0.4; 54.8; 52.7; 53.7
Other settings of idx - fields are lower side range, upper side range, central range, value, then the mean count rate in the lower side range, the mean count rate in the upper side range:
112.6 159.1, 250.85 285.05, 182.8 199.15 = 0.4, 55.7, 54.3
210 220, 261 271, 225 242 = 0.0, 53.5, 66.6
